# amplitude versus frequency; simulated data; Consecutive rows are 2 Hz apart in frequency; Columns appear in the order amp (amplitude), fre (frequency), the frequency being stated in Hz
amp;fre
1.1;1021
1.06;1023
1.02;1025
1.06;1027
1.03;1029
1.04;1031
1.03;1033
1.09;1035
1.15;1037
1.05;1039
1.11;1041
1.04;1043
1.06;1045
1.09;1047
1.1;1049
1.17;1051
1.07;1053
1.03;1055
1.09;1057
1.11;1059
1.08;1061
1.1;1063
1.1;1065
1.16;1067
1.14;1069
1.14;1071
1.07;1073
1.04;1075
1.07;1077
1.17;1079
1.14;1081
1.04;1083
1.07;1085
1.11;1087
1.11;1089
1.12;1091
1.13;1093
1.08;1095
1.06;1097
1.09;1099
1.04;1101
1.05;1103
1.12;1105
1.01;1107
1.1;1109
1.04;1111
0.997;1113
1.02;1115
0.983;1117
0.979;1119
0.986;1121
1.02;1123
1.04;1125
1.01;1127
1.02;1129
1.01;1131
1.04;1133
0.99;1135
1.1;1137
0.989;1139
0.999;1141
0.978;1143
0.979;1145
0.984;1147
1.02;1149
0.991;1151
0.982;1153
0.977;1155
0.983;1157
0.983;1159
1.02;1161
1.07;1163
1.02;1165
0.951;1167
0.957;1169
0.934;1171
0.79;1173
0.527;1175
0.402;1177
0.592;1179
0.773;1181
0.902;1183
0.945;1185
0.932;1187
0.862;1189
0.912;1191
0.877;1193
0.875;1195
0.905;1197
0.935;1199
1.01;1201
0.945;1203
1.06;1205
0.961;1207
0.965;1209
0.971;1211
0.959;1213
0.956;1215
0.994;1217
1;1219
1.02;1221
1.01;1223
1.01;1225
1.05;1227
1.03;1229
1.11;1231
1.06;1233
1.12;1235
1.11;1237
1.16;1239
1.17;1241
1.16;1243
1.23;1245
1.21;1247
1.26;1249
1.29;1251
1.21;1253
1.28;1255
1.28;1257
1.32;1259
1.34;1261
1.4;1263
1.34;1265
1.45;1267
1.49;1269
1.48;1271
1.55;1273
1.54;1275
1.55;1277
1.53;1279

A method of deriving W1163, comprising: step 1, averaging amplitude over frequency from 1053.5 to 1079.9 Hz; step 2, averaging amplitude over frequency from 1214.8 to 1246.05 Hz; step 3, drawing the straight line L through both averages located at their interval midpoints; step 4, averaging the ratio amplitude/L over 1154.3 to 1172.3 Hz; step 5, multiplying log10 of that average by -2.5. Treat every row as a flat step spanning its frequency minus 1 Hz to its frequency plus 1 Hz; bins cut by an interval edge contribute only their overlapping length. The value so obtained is 0.11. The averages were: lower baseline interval 1.1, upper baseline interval 1.08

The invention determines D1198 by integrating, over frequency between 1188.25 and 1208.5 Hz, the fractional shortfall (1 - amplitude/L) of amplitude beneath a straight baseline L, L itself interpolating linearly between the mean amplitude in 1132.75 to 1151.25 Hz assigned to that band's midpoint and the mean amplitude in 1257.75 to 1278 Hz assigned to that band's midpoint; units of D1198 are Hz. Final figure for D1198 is 4.5 Hz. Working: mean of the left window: 1.01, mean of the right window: 1.44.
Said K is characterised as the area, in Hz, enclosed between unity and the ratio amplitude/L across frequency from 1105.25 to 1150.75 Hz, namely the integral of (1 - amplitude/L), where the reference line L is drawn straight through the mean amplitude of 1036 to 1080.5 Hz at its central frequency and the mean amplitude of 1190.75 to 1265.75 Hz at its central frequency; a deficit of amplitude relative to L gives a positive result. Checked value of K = 3.4 Hz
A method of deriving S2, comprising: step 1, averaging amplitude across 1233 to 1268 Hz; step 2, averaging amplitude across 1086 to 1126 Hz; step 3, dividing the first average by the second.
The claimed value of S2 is 1.2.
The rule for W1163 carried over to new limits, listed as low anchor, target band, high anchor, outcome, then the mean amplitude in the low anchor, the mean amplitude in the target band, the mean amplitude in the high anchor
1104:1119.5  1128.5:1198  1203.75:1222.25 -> 0.10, 1.03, 0.921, 0.987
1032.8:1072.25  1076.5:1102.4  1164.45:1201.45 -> -0.07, 1.1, 1.09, 0.843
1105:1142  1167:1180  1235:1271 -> 0.48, 1.02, 0.72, 1.28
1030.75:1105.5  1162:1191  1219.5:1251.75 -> 0.31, 1.09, 0.835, 1.12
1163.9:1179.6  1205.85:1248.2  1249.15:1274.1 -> 0.08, 0.778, 1.06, 1.37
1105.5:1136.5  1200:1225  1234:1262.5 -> 0.18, 1.02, 0.988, 1.23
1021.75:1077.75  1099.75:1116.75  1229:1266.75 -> 0.08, 1.08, 1.04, 1.22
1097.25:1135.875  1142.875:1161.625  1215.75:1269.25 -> 0.09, 1.03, 0.99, 1.18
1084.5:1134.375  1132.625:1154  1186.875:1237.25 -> 0.03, 1.05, 1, 0.985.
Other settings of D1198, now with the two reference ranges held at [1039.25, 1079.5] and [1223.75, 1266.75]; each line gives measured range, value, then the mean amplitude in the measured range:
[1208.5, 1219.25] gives 1.9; 0.973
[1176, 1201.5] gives 7.2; 0.837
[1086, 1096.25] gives 0.0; 1.11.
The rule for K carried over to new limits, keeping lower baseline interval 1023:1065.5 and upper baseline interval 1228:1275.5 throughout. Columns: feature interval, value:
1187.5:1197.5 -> 2.7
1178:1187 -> 2.9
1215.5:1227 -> 2.2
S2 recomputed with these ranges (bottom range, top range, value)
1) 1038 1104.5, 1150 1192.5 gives 0.81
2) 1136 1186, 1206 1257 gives 1.20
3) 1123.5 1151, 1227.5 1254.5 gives 1.15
